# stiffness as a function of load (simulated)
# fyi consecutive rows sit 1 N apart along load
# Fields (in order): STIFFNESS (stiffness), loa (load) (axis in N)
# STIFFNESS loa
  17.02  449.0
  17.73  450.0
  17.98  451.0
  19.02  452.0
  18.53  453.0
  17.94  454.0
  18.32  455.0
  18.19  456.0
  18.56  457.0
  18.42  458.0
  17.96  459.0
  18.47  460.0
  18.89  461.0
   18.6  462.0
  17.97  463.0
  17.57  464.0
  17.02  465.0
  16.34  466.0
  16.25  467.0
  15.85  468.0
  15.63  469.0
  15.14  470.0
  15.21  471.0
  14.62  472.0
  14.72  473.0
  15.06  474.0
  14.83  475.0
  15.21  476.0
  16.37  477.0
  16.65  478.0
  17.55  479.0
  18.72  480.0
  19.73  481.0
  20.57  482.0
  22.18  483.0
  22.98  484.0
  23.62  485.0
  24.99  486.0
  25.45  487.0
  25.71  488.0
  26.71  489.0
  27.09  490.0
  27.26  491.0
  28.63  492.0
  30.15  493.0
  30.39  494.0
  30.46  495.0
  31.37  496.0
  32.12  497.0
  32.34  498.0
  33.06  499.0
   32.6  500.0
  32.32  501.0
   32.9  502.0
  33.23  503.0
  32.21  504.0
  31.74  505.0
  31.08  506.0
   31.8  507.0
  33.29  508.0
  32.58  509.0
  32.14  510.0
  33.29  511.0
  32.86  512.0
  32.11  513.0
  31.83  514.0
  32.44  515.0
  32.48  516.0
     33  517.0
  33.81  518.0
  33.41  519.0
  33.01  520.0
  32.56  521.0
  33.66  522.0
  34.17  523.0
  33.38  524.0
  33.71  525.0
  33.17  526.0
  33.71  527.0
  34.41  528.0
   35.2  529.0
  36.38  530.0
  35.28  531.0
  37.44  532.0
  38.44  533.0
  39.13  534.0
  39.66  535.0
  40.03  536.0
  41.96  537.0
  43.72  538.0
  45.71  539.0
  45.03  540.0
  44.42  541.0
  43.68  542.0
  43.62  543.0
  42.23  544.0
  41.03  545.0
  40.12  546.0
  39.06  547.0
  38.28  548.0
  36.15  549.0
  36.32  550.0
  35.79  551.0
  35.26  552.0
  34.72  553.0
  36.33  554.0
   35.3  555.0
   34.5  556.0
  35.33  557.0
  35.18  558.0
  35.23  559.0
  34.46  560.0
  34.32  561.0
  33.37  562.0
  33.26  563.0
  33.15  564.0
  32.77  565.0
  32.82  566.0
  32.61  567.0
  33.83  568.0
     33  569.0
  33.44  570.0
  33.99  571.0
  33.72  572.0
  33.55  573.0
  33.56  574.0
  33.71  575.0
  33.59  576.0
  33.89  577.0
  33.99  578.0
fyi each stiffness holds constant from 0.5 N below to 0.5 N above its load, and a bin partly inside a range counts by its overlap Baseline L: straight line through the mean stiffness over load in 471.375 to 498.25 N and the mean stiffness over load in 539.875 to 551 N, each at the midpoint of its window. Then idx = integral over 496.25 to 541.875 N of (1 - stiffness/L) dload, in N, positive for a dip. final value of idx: -3.1 N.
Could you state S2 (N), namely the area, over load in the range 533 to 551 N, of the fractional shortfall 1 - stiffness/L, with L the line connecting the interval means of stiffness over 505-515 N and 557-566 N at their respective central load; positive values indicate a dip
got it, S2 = -4.11 N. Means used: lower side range 32.3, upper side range 34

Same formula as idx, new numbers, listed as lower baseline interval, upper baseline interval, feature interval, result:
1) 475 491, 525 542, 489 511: -3.2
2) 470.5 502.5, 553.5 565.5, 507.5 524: -2.7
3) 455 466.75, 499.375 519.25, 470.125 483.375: 3.4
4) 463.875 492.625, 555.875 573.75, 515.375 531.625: -4.1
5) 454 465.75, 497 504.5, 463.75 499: 6.0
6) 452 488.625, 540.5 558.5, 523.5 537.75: -1.4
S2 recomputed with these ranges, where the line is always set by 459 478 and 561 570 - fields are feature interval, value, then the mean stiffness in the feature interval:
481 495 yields -4.2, 25.8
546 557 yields -2.0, 36.3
